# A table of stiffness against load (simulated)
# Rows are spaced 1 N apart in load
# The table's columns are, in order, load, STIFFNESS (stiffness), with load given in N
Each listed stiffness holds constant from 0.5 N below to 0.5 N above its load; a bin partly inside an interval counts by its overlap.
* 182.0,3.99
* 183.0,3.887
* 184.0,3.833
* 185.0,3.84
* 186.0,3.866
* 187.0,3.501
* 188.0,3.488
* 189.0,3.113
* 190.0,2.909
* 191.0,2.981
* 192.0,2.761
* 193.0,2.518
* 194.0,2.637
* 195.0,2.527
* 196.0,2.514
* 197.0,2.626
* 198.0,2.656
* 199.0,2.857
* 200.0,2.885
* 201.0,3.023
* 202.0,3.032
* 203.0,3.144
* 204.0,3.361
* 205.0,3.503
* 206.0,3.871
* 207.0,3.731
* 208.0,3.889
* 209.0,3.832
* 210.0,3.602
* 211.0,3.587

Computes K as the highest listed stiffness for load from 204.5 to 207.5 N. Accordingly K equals 3.871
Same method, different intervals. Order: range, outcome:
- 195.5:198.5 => 2.656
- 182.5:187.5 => 3.887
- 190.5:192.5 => 2.981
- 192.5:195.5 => 2.637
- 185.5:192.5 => 3.866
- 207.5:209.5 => 3.889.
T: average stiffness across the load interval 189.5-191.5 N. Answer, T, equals 2.94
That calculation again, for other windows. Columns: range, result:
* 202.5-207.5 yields 3.52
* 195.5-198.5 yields 2.6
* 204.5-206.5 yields 3.69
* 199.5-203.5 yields 3.02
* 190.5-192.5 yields 2.87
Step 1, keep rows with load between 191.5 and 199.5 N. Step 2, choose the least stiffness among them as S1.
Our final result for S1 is 2.514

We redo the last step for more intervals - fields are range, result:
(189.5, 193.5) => 2.518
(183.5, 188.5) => 3.488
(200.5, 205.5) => 3.023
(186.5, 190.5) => 2.909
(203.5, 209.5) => 3.361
